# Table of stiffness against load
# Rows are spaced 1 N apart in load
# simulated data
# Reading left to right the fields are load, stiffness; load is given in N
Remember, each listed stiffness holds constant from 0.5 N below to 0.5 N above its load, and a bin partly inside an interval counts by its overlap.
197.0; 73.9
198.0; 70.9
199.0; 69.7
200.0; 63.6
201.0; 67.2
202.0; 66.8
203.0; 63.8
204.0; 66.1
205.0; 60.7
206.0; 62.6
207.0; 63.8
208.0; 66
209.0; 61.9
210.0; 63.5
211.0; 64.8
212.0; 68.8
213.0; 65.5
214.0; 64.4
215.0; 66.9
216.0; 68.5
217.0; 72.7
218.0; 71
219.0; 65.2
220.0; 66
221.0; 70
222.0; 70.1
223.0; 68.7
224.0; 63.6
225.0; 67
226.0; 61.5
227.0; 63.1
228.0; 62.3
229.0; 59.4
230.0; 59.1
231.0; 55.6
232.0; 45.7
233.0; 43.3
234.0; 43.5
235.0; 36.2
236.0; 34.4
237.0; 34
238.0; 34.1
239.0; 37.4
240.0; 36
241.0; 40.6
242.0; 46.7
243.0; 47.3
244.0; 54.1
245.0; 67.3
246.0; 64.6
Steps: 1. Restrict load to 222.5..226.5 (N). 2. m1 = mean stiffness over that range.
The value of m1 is 65.2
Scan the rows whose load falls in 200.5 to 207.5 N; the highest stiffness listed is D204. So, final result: 67.2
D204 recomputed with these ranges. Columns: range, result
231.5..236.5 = 45.7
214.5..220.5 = 72.7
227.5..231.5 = 62.3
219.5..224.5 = 70.1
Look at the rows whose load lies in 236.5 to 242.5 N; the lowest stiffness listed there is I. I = 34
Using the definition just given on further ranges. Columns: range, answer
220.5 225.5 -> 63.6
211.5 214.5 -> 64.4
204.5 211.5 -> 60.7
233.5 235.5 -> 36.2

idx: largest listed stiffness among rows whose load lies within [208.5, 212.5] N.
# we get 68.8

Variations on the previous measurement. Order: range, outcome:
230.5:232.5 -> 55.6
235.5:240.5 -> 37.4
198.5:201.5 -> 69.7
